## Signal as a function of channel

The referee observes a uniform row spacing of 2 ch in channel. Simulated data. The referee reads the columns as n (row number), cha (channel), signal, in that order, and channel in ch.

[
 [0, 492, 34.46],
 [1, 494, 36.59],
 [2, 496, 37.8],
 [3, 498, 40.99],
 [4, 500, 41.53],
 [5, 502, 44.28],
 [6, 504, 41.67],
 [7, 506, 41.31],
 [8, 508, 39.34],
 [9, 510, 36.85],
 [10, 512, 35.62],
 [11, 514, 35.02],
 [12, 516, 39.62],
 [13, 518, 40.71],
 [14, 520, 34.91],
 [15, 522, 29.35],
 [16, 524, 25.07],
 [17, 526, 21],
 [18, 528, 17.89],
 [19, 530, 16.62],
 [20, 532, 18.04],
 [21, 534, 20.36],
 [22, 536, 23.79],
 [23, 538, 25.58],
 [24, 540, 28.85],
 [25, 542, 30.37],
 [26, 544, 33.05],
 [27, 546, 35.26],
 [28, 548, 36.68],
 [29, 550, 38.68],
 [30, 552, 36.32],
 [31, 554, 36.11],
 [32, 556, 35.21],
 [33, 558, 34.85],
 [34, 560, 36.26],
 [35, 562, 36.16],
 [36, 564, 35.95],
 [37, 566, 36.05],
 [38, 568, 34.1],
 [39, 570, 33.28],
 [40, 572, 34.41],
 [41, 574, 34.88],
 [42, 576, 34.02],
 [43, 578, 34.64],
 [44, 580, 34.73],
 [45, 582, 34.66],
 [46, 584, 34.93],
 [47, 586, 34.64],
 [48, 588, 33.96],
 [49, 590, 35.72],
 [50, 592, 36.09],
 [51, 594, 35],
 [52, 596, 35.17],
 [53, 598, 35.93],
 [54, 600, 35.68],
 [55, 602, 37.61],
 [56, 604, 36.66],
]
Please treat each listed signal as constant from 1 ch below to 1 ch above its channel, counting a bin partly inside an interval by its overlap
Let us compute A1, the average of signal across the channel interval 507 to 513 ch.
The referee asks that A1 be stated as 37.3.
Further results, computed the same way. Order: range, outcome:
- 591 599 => 35.5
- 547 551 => 37.7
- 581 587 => 34.7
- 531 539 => 21.9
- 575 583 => 34.5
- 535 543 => 27.1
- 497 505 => 42.1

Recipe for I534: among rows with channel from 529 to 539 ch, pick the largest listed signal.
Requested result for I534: 25.58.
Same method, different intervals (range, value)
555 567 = 36.26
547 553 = 38.68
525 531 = 21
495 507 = 44.28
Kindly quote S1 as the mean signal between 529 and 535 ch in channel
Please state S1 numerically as 18.3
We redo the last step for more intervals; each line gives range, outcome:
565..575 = 34.5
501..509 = 41.7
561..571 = 35.1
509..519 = 37.6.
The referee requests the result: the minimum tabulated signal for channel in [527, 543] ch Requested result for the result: 16.62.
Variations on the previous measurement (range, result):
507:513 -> 35.62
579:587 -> 34.64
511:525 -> 25.07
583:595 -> 33.96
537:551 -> 25.58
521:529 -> 17.89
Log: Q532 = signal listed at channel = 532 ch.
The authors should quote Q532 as 18.04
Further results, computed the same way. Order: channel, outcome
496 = 37.8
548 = 36.68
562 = 36.16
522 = 29.35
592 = 36.09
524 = 25.07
